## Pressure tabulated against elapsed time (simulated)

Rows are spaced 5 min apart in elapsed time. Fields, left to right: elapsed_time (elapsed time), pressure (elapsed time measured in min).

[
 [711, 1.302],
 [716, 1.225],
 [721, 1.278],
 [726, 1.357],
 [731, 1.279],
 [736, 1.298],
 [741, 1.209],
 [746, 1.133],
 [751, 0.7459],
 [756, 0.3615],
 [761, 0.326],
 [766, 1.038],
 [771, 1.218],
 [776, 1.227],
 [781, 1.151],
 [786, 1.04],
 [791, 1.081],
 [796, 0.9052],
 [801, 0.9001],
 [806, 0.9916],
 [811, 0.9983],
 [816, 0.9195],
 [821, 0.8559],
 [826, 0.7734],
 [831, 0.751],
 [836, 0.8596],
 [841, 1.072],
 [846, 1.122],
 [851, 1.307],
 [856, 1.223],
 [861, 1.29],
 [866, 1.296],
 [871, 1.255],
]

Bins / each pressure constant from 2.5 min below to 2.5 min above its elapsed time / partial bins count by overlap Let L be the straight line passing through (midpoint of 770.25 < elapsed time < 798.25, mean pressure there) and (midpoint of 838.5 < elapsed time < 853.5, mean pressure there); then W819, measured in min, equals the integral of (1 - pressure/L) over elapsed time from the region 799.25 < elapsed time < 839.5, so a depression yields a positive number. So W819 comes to 8.9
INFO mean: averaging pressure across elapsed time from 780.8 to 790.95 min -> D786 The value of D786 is 1.08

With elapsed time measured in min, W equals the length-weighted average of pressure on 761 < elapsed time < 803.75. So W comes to 1.03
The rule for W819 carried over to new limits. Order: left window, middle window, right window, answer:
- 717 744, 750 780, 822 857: 8.7 min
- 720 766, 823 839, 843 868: 5.2 min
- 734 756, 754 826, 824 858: 6.0 min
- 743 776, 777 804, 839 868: -1.8 min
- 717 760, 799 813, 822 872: 1.4 min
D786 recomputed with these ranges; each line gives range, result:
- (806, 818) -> 0.967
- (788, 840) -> 0.91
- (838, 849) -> 1.1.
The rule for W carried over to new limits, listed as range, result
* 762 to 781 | 1.09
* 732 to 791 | 0.989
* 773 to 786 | 1.16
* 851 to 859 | 1.25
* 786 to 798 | 1.01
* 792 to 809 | 0.947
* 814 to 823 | 0.888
